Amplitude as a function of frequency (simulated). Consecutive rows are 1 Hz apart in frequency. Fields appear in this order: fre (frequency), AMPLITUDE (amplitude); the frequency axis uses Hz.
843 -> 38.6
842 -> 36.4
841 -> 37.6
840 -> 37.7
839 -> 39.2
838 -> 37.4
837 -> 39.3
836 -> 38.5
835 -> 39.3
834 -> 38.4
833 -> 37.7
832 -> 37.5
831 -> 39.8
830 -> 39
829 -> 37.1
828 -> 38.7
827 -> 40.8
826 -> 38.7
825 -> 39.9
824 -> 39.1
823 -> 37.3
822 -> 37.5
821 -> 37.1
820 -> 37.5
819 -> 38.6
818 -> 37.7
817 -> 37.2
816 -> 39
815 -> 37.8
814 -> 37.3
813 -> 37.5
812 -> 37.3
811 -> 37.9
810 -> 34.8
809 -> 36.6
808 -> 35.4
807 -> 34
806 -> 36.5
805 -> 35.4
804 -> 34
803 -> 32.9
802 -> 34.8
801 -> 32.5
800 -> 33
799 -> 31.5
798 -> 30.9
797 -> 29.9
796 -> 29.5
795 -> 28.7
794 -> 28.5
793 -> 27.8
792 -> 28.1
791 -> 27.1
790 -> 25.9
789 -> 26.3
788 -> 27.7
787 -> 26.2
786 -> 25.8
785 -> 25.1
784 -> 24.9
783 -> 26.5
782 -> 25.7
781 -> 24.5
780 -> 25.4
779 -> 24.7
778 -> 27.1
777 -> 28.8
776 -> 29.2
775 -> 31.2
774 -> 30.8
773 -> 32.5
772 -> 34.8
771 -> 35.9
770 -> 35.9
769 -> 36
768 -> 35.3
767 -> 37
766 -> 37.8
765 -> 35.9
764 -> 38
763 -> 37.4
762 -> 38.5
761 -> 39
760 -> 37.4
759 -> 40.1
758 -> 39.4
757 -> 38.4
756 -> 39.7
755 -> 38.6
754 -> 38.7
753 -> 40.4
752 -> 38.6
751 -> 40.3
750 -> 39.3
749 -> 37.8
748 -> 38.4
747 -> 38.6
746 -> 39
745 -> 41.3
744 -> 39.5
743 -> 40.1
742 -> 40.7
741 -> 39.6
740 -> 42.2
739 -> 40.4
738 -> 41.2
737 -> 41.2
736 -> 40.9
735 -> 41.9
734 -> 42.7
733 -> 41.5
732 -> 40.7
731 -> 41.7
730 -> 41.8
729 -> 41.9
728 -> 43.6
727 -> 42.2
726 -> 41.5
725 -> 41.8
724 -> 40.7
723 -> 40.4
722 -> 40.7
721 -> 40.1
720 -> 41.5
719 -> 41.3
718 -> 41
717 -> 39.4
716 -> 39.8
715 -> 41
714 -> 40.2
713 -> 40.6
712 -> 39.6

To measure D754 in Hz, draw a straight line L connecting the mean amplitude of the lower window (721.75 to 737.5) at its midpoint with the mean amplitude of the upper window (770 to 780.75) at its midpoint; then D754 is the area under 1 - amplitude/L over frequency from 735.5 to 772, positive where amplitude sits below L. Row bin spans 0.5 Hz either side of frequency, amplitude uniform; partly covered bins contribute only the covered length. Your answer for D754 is -3.4 Hz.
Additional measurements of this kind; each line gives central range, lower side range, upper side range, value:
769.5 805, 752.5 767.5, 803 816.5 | 7.5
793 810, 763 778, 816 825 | 1.8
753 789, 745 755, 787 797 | 0.8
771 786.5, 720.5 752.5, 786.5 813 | 3.0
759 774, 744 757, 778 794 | -1.4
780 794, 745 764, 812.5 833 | 4.4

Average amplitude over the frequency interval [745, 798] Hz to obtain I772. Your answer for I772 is 33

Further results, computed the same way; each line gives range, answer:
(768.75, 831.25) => 32.9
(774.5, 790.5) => 26.6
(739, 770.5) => 38.7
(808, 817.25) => 37.2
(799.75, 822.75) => 36.2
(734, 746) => 40.8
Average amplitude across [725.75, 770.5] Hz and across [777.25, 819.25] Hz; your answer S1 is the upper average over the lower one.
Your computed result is 0.79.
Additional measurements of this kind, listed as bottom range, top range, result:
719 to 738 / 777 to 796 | 0.64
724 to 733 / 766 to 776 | 0.82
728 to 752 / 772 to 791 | 0.67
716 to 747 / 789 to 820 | 0.82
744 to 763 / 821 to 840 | 0.99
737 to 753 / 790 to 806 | 0.78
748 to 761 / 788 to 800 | 0.74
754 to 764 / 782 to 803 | 0.74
